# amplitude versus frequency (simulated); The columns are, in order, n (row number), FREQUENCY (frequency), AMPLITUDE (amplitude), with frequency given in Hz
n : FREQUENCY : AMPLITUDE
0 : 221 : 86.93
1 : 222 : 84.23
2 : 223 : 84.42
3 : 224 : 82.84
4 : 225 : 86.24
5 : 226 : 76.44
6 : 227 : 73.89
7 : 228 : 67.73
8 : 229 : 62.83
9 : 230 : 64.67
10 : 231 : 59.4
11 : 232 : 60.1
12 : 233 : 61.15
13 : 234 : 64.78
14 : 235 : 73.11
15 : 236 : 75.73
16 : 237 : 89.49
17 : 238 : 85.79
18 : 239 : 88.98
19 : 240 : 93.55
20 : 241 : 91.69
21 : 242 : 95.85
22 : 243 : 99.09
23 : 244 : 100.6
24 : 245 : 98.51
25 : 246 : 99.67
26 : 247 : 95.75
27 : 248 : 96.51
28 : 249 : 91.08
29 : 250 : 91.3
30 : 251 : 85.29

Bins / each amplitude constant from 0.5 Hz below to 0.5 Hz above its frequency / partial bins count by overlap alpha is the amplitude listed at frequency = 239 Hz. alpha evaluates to 88.98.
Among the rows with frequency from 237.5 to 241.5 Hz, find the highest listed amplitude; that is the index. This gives 93.55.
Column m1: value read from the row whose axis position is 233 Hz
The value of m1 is 61.15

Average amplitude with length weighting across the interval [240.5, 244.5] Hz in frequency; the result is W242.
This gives 96.8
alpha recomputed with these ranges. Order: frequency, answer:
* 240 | 93.55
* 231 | 59.4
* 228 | 67.73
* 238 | 85.79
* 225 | 86.24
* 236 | 75.73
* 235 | 73.11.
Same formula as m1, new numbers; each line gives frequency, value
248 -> 96.51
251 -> 85.29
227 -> 73.89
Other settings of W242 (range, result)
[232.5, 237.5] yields 72.9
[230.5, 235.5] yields 63.7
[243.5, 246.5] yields 99.6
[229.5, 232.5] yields 61.4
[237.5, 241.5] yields 90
